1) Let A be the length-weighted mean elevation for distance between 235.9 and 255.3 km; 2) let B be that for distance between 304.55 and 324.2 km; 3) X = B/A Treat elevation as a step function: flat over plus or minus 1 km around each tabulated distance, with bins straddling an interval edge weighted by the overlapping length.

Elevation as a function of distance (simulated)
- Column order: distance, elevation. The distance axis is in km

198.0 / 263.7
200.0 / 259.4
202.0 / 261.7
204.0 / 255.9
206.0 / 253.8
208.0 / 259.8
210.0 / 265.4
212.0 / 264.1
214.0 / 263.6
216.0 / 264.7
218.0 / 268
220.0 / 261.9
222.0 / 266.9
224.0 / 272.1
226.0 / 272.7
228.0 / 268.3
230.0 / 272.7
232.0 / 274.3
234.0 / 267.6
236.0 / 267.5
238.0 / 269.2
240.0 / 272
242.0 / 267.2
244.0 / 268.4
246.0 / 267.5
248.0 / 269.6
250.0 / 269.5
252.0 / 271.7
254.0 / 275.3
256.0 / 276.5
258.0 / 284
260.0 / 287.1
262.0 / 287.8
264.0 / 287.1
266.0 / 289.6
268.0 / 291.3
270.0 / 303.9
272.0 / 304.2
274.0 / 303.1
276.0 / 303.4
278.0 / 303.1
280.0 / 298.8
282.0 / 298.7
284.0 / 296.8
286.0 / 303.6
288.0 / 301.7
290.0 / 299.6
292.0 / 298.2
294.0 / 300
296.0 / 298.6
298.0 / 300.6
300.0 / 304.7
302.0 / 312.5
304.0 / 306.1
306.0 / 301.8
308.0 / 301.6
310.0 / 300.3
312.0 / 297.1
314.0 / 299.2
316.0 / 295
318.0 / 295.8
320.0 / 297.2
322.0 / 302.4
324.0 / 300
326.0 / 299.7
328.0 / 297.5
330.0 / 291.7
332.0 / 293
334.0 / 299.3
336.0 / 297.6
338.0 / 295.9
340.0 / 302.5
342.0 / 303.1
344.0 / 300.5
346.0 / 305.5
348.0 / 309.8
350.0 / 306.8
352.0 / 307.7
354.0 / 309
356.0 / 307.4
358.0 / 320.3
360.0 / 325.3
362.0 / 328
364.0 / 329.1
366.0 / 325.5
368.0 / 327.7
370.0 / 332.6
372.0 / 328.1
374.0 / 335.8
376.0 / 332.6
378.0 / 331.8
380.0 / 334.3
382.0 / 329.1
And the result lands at 1.1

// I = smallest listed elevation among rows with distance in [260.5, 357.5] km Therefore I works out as 287.1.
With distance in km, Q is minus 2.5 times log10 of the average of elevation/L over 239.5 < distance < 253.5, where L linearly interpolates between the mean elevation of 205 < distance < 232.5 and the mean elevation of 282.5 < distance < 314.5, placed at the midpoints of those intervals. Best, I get 0.035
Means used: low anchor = 266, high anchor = 301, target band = 270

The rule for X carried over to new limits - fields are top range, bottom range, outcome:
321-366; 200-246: 1.15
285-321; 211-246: 1.12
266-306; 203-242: 1.13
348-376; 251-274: 1.12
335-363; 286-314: 1.02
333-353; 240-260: 1.11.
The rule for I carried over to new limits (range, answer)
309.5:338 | 291.7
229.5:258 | 267.2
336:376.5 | 295.9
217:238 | 261.9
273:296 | 296.8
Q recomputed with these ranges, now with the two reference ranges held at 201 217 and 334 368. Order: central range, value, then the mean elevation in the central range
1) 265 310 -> -0.045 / 301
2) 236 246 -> 0.014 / 269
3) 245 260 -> 0.008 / 274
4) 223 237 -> -0.009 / 271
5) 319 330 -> 0.011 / 299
